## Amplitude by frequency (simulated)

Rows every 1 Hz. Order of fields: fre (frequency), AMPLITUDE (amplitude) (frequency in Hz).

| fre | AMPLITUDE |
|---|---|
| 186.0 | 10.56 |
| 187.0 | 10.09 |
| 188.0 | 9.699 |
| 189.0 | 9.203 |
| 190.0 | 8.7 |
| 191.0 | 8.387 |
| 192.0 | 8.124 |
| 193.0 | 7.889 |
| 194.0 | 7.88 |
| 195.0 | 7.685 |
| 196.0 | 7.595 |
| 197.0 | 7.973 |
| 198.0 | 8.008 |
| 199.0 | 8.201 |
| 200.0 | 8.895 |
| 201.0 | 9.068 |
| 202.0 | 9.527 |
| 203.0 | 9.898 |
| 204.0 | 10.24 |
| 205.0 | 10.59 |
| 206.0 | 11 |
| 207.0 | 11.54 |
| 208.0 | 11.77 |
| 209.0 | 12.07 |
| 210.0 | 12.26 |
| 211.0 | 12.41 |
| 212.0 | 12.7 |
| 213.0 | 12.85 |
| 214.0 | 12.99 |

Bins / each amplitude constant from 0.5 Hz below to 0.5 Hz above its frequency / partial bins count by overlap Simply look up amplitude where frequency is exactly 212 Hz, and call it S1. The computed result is 12.7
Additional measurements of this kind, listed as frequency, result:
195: 7.685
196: 7.595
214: 12.99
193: 7.889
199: 8.201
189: 9.203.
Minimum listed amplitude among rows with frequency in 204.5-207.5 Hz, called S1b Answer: 10.59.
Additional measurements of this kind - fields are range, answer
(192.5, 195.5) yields 7.685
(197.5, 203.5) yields 8.008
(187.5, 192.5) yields 8.124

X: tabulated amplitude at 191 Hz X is 8.387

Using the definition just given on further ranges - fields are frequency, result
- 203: 9.898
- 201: 9.068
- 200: 8.895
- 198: 8.008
